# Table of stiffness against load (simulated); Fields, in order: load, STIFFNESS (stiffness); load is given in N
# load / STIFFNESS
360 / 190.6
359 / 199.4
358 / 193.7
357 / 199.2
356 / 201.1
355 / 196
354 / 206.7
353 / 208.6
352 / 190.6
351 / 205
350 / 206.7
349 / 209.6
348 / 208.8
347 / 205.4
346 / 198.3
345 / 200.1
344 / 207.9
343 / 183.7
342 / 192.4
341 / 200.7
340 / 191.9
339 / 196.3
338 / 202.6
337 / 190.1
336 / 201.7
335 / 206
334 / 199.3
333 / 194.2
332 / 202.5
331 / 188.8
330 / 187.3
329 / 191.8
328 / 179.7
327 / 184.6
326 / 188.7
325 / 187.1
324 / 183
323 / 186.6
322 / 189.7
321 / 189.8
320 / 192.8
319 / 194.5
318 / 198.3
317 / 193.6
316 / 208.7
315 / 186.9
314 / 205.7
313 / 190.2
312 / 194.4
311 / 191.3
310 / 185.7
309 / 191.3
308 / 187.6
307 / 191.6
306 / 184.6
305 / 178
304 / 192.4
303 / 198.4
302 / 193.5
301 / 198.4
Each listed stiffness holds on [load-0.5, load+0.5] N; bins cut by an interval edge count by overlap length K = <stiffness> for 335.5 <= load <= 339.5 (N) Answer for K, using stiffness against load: 198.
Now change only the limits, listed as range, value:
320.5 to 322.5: 190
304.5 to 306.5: 181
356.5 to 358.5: 196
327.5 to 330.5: 186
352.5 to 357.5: 202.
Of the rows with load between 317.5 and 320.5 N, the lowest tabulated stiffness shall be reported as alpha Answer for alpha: 192.8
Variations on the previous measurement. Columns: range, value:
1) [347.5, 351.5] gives 205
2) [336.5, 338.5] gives 190.1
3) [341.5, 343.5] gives 183.7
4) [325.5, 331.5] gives 179.7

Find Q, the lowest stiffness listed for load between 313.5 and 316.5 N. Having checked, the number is 186.9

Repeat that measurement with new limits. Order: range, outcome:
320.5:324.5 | 183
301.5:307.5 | 178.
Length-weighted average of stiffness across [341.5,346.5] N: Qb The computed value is 196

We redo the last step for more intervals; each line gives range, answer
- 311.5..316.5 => 197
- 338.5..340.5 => 194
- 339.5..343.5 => 192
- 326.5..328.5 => 182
